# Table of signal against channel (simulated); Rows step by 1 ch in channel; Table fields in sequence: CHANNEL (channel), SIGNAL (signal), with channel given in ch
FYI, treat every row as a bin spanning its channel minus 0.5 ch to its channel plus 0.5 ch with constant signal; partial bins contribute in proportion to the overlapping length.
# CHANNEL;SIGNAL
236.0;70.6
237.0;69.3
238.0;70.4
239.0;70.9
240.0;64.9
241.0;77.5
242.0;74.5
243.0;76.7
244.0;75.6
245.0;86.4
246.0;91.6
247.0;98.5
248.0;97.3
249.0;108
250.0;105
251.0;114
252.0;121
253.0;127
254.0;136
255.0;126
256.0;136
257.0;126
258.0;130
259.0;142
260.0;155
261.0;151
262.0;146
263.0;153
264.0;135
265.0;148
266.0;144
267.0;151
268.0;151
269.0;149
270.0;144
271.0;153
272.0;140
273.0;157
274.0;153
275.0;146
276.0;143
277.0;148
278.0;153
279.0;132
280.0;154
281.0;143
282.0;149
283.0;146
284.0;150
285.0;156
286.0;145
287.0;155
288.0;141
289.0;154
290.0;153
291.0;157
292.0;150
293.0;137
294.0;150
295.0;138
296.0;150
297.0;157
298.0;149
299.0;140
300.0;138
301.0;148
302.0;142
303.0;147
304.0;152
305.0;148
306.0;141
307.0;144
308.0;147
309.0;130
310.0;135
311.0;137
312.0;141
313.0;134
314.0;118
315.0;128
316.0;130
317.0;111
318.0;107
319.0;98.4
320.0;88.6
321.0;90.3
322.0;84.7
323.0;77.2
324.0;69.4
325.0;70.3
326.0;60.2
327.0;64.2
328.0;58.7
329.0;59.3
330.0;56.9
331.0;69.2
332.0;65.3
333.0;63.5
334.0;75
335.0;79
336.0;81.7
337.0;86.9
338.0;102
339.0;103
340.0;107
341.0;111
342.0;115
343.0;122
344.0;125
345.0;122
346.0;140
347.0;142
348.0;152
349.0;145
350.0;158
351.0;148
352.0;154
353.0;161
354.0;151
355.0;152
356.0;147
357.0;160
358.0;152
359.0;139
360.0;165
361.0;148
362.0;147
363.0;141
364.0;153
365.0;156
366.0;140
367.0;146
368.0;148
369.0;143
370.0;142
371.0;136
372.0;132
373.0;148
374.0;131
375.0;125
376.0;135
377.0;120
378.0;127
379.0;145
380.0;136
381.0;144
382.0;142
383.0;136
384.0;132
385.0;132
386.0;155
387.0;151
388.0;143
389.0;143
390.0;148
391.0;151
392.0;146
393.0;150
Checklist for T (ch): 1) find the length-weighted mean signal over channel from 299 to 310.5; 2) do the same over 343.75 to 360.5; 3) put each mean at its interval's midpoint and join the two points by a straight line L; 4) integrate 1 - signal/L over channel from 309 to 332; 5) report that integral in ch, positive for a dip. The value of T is 7.86 ch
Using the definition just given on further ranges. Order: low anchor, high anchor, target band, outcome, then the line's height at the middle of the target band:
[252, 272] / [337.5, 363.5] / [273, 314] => -1.45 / 141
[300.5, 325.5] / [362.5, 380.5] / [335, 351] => 1.23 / 130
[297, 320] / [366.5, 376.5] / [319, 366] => 8.00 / 137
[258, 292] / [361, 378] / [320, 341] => 9.67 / 143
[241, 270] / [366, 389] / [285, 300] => -2.41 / 128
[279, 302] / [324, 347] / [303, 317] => -1.65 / 122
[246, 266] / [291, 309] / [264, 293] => -2.33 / 137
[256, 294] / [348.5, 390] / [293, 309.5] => 0.15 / 146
